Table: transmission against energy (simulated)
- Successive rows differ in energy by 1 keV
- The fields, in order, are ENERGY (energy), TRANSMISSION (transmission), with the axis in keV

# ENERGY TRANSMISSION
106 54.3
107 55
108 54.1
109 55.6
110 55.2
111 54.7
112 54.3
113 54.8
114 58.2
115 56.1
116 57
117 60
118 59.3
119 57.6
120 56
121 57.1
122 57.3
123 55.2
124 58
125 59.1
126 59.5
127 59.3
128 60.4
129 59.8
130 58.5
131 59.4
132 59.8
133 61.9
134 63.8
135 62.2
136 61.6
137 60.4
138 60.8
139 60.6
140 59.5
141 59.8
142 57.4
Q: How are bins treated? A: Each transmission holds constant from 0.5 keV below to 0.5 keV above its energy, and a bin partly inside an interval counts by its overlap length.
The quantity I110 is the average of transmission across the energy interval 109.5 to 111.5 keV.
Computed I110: 55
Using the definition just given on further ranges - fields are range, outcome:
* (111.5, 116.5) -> 56.1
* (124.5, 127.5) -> 59.3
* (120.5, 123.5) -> 56.5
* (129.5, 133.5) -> 59.9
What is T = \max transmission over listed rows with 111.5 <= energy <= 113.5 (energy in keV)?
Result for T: 54.8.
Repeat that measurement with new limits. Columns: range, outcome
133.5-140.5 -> 63.8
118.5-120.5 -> 57.6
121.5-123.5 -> 57.3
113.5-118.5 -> 60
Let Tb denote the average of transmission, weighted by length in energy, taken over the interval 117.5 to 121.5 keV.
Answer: 57.5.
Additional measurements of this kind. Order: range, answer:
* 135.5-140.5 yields 60.6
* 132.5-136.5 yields 62.4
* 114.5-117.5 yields 57.7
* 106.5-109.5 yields 54.9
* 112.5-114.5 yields 56.5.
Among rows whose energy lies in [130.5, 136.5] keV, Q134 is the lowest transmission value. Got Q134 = 59.4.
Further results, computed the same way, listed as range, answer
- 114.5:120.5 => 56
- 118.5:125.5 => 55.2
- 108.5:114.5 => 54.3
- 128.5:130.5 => 58.5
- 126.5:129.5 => 59.3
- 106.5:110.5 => 54.1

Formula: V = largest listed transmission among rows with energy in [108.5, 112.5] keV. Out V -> 55.6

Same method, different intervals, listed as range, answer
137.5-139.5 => 60.8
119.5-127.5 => 59.5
